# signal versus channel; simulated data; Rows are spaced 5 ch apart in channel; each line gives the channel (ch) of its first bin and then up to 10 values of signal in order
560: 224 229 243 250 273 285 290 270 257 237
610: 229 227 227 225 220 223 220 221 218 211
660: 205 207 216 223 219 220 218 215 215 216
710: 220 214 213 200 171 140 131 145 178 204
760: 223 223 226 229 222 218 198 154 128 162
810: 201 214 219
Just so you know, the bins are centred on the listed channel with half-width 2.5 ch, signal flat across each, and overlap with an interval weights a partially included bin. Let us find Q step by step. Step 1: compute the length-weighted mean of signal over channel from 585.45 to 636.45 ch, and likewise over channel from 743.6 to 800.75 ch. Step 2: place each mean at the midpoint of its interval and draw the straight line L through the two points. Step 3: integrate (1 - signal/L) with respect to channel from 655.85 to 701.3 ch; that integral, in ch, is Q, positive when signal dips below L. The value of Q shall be 1.81 ch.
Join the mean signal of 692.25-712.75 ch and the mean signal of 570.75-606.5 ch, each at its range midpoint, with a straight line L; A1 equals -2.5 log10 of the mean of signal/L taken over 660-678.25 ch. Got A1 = 0.08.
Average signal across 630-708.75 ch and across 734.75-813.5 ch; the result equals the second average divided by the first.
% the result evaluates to 0.9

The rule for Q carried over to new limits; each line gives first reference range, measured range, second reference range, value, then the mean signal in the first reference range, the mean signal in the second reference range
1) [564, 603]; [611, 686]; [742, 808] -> 6.29 ch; 263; 193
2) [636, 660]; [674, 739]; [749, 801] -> 1.90 ch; 217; 203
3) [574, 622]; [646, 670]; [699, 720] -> 2.30 ch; 255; 216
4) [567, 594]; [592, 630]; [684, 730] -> 2.40 ch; 268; 212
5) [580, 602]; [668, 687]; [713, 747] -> -0.70 ch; 276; 173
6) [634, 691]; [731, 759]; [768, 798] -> 6.12 ch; 217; 206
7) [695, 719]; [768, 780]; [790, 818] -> -2.49 ch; 216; 175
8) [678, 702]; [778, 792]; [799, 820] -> -1.56 ch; 217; 185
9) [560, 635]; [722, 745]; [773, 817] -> 5.34 ch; 246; 191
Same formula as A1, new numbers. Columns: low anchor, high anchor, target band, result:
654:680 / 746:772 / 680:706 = -0.03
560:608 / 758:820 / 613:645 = 0.10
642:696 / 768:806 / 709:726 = -0.03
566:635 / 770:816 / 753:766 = -0.07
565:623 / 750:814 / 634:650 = 0.08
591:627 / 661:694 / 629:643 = 0.05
